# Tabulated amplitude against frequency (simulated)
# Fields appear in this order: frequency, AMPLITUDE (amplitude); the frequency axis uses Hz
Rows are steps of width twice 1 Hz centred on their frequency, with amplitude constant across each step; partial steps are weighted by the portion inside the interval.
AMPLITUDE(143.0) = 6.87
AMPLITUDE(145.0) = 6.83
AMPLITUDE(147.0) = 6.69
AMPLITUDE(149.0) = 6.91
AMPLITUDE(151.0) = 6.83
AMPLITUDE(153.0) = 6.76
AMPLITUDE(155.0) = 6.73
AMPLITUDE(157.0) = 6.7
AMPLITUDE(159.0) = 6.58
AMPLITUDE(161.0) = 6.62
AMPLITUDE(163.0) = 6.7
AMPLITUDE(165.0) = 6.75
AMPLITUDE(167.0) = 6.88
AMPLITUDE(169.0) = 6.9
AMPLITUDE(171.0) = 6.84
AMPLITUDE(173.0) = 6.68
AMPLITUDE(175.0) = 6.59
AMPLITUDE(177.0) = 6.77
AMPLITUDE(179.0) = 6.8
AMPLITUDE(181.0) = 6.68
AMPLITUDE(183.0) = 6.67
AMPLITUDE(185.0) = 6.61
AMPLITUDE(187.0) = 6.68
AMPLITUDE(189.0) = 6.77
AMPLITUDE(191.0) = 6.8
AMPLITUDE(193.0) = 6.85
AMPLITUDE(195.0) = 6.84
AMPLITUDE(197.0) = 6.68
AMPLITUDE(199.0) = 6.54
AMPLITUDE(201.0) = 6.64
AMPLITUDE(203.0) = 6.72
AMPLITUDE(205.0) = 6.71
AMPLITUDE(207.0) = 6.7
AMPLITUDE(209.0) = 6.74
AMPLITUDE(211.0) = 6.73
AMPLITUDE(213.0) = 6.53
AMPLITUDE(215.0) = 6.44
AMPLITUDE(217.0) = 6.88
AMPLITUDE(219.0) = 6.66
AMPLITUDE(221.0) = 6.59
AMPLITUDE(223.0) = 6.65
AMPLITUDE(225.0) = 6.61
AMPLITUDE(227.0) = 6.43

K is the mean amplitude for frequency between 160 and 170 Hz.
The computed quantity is 6.77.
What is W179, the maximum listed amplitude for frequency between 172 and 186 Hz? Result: 6.8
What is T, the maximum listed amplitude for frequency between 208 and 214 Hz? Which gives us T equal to 6.74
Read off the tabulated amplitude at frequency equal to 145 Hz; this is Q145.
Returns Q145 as 6.83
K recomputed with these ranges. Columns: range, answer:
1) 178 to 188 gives 6.69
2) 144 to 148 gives 6.76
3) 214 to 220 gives 6.66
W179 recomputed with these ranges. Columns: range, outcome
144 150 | 6.91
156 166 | 6.75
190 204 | 6.85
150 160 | 6.83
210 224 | 6.88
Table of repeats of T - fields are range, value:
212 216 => 6.53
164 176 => 6.9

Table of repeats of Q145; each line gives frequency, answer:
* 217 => 6.88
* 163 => 6.7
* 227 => 6.43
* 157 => 6.7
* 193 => 6.85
